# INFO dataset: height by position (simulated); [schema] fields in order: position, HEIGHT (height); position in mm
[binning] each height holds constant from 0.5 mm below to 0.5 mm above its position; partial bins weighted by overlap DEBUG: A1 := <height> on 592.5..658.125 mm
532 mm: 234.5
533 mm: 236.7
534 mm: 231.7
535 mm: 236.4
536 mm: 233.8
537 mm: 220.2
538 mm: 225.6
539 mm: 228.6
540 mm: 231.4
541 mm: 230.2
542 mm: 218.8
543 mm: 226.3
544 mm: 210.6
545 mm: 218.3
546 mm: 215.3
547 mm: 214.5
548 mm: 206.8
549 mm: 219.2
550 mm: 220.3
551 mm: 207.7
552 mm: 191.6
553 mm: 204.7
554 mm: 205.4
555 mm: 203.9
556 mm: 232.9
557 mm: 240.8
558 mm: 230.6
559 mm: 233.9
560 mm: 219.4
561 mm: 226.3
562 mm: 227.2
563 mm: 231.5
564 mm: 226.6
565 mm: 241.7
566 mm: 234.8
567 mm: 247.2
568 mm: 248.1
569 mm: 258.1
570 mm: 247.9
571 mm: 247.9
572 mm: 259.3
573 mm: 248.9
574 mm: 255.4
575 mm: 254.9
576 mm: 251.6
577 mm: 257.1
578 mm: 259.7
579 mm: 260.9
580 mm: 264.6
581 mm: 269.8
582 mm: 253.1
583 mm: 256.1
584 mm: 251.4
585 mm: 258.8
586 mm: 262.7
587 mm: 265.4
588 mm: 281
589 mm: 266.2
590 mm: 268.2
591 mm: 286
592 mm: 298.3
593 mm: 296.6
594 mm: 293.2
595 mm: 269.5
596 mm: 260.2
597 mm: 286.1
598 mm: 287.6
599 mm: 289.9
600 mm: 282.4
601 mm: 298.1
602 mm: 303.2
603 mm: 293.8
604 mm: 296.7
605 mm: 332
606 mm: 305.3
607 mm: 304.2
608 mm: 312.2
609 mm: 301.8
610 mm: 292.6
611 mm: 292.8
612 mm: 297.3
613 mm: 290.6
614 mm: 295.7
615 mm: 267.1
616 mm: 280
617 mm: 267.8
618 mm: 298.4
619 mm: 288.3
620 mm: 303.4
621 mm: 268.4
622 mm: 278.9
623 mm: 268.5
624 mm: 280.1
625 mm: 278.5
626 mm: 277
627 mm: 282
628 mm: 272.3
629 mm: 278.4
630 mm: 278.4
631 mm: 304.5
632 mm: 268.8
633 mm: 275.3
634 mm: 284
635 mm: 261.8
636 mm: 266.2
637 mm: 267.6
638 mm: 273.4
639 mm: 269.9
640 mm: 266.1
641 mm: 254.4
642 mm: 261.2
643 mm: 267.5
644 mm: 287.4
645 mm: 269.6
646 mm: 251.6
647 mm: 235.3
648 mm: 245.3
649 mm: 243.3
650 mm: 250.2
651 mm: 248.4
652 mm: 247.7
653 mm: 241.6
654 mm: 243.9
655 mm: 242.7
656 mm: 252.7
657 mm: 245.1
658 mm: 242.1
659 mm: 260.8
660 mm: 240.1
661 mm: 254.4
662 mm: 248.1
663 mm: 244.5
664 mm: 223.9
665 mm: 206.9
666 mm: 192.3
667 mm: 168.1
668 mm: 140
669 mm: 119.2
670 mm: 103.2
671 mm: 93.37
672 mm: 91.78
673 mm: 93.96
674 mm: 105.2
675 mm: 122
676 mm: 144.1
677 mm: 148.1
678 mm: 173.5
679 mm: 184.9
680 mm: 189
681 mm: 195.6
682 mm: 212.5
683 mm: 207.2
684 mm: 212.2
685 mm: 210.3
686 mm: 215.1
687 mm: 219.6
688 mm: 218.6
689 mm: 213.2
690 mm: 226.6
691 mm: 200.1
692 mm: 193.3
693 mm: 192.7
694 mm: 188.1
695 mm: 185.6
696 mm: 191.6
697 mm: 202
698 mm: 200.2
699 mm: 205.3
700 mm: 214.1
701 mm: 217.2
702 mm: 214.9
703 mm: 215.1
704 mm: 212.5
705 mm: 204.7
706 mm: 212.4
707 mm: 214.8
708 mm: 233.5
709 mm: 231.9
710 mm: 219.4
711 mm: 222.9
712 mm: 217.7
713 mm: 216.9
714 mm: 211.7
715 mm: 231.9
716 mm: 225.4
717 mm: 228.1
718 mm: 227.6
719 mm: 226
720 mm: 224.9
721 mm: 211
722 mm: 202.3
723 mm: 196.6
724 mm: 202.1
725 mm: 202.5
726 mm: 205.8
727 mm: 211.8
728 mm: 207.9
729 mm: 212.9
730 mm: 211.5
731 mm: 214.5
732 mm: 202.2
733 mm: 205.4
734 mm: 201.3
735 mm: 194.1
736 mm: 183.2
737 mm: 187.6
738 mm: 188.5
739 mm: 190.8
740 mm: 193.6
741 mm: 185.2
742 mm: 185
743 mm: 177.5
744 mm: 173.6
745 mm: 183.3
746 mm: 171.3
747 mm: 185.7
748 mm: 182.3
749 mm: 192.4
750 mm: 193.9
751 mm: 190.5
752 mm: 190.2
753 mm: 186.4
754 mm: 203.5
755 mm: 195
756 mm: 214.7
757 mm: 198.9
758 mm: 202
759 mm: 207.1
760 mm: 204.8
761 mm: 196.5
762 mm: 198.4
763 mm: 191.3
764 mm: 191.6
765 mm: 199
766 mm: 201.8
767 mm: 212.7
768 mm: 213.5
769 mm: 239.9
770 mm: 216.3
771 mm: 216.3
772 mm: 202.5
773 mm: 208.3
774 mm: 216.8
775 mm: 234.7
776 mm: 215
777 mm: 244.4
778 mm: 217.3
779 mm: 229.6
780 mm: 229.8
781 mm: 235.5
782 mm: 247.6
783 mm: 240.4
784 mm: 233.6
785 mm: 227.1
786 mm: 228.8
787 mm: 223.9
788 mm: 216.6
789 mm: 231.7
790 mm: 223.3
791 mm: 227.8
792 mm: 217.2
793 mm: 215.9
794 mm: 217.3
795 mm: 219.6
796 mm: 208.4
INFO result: 276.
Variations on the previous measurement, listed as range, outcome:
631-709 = 215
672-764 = 198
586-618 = 289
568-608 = 274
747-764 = 196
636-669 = 242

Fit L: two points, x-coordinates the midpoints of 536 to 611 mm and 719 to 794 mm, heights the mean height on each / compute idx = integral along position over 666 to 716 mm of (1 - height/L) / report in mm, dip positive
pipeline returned 7.6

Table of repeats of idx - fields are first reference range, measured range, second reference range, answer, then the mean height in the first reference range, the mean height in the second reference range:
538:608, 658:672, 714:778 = 2.25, 252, 204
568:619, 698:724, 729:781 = 0.64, 277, 202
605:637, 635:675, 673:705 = 3.37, 285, 193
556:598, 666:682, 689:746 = 5.72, 256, 206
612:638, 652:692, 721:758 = 8.33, 280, 195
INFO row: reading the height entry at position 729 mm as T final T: 212.9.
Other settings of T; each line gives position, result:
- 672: 91.78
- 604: 296.7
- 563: 231.5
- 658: 242.1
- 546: 215.3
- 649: 243.3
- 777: 244.4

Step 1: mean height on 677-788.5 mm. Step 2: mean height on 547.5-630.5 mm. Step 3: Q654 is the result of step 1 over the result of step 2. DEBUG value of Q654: 0.78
